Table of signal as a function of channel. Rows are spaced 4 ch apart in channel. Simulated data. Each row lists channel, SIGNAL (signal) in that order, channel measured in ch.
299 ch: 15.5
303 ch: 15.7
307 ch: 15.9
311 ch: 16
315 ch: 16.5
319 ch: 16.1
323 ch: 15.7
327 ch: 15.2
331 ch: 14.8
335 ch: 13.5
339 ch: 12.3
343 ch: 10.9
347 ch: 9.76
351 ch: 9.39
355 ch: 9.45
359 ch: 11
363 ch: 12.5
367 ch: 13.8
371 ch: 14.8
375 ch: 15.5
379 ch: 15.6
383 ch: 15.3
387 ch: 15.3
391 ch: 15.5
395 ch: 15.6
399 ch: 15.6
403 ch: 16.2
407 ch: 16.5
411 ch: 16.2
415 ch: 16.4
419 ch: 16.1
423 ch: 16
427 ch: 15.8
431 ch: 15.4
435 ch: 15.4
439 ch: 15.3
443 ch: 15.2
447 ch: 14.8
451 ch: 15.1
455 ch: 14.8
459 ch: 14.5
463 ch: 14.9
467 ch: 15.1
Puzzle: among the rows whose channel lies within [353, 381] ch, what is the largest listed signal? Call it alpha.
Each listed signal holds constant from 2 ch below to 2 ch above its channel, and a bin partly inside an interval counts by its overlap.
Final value 15.6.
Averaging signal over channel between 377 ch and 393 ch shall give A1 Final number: 15.4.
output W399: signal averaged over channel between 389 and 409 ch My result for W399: 15.9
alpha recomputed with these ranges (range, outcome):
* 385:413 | 16.5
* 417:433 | 16.1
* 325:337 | 15.2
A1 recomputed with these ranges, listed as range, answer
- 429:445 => 15.3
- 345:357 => 9.53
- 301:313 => 15.9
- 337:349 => 11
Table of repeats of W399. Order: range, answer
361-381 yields 14.4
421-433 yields 15.7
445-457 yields 14.9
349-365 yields 10.6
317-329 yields 15.7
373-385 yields 15.5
